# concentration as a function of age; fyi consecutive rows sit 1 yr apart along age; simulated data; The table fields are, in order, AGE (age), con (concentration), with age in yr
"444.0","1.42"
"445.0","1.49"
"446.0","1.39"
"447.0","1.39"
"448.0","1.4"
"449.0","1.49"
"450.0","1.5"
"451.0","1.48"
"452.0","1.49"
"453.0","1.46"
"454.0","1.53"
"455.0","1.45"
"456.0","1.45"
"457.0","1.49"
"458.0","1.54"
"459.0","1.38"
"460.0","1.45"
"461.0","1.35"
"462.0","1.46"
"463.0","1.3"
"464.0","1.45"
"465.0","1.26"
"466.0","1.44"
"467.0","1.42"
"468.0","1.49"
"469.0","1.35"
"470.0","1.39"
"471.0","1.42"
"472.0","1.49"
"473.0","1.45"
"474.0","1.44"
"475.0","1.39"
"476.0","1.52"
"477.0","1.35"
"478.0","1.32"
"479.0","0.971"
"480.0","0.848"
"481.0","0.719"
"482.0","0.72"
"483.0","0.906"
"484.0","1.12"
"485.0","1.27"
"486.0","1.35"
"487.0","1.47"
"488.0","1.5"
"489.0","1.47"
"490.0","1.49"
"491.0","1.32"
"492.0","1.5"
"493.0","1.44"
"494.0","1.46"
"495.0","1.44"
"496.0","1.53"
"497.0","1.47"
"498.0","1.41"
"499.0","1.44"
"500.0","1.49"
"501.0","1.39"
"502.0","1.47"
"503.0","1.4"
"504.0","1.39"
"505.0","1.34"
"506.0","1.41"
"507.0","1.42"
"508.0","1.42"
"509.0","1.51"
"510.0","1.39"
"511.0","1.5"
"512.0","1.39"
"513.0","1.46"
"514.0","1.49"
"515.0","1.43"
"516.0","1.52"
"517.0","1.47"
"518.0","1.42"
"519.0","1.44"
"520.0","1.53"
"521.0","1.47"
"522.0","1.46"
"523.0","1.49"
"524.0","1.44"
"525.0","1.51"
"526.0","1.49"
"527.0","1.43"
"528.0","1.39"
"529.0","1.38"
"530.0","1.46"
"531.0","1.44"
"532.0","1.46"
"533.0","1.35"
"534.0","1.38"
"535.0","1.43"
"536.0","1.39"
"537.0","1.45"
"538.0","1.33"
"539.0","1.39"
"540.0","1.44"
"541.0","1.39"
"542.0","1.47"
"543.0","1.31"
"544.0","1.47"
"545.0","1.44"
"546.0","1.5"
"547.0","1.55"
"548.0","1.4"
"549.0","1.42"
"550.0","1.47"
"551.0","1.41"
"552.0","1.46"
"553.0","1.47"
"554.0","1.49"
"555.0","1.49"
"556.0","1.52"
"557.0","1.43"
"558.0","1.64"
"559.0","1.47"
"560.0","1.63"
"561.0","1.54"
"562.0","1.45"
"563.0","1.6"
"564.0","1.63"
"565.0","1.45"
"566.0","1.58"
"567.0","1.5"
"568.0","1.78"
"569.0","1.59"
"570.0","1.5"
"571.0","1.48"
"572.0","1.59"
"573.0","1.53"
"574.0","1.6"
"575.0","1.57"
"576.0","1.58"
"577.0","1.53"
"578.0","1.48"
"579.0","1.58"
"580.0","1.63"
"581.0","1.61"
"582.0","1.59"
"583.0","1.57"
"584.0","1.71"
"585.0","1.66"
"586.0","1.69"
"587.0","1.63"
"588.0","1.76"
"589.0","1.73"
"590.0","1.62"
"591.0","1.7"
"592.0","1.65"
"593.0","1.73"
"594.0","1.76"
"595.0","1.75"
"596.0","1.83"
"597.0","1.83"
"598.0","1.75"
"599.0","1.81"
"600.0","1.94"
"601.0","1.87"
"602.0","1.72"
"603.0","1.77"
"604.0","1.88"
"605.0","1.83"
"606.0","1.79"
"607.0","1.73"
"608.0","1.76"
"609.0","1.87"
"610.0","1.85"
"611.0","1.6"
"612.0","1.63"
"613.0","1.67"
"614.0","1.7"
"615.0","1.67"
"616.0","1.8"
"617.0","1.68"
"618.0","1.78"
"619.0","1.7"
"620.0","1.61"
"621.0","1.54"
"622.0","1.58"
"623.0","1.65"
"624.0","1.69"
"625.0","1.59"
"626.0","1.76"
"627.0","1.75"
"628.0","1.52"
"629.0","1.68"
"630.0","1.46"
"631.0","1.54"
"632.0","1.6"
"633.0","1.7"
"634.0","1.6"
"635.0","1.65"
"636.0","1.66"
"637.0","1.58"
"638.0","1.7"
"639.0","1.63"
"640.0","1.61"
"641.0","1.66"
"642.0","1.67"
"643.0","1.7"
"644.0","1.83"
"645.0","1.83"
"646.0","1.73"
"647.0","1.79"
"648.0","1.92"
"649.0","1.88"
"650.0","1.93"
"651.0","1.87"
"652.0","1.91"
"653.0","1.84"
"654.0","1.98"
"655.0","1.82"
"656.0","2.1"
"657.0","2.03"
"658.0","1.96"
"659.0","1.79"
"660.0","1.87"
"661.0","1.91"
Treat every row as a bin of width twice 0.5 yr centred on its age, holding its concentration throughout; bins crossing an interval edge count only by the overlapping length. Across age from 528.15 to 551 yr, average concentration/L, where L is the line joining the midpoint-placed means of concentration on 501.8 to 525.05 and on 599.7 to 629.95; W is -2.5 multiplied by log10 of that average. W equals 0.07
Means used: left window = 1.45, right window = 1.72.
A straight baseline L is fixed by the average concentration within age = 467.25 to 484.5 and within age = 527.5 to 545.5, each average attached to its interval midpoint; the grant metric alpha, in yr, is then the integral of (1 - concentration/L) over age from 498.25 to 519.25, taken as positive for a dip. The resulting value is -1.7 yr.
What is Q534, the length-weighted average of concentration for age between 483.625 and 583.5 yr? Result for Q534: 1.47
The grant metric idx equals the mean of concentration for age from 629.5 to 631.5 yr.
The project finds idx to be 1.5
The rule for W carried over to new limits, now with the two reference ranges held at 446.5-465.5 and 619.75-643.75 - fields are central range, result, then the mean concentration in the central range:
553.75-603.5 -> -0.039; 1.63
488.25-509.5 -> 0.034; 1.44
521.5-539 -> 0.068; 1.43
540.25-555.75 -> 0.065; 1.45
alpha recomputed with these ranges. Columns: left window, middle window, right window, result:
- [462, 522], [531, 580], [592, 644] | 1.55 yr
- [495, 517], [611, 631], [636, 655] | 0.79 yr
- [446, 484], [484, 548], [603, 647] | 0.90 yr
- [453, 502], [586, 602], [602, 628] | -0.92 yr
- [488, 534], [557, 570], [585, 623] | 0.36 yr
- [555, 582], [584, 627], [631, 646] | -2.96 yr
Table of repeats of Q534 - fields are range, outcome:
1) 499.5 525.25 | 1.45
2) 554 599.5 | 1.62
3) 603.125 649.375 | 1.7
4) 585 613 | 1.76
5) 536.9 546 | 1.41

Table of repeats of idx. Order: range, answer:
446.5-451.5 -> 1.45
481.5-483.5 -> 0.813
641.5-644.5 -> 1.73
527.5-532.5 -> 1.43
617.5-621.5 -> 1.66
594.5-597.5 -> 1.8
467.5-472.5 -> 1.43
